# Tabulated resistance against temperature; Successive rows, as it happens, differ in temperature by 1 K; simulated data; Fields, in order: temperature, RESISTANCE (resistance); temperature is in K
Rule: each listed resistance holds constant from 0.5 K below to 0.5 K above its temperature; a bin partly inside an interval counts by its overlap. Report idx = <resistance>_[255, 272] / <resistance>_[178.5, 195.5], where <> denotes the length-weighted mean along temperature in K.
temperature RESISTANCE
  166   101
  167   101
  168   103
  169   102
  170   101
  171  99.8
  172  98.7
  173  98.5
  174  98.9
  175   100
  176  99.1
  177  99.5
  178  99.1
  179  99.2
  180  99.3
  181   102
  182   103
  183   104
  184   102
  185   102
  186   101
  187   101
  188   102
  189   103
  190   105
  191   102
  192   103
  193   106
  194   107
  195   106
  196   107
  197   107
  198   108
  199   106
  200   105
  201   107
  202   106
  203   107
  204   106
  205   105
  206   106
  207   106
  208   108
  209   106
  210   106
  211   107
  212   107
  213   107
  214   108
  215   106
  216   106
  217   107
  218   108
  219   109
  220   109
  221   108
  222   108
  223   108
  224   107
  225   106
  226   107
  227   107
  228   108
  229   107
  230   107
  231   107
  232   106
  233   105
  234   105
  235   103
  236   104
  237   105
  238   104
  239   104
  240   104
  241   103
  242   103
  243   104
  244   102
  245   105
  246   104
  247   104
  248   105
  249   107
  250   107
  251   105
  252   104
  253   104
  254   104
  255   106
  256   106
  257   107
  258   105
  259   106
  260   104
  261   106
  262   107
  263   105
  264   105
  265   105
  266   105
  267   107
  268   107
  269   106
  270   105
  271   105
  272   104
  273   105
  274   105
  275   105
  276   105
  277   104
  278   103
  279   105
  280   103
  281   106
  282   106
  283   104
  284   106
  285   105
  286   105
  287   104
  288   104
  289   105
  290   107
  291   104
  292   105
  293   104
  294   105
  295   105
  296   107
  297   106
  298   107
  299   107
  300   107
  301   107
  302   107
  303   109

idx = 1.03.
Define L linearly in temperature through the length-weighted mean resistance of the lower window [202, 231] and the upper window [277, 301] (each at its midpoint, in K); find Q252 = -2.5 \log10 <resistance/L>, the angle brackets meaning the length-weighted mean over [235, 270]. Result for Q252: 0.01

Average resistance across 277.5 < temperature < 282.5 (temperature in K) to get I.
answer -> 105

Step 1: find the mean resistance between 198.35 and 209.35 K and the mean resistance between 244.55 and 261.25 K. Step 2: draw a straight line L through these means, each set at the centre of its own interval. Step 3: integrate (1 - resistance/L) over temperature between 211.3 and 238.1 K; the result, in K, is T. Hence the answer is -0.2 K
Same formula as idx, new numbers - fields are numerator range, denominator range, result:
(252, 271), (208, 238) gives 0.99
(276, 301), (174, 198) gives 1.03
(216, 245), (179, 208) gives 1.01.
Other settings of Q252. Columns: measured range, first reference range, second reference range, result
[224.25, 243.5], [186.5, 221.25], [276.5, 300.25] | 0.01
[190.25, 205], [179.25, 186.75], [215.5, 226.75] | -0.02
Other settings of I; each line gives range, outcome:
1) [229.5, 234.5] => 106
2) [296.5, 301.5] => 107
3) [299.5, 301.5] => 107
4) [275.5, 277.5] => 104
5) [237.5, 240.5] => 104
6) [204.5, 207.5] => 106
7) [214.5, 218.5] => 107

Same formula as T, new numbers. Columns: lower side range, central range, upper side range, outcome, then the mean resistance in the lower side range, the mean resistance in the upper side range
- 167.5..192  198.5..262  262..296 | -1.7 K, 101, 105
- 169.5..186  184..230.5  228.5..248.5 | -1.7 K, 100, 105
